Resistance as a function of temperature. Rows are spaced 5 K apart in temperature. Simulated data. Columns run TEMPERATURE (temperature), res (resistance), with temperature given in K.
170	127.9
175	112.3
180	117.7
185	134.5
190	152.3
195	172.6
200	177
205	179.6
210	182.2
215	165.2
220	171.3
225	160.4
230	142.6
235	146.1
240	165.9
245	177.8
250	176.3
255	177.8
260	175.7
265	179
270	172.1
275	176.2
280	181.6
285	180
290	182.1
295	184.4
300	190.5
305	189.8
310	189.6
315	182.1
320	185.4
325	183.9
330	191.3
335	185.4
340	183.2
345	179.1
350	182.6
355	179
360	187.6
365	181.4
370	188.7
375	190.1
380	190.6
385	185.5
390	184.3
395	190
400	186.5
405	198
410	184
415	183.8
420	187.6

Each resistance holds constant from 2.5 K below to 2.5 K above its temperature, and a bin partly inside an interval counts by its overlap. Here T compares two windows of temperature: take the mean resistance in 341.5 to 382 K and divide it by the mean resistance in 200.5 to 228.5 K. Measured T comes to 1.1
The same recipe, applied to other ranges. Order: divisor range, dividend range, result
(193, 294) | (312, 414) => 1.08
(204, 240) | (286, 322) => 1.14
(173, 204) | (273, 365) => 1.26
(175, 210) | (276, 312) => 1.20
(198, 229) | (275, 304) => 1.07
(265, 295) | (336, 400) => 1.04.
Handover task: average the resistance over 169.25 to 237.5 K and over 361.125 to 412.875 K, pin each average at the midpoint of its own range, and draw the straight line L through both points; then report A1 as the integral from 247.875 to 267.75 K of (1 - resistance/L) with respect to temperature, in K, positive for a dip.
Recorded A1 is -1.6 K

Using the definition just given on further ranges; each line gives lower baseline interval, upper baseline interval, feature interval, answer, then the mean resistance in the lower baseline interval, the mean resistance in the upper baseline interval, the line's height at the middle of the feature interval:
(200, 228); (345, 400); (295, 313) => -0.9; 172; 186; 180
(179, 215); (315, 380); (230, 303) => -1.1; 162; 185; 172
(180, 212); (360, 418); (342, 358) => 0.2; 162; 188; 182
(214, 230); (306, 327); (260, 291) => -0.5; 162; 186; 175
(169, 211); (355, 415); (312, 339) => -1.5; 150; 187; 176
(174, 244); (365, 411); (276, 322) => -3.2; 157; 188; 173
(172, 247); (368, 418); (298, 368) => -2.9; 157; 188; 178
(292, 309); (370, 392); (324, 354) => 0.6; 188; 188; 188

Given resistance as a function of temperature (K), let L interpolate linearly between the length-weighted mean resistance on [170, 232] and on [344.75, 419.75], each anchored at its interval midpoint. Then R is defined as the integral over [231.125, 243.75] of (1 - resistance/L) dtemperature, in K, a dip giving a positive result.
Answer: 0.3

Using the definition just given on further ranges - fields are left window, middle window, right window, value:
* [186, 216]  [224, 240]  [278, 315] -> 2.17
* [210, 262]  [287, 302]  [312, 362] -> -0.73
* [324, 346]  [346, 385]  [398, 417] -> 0.19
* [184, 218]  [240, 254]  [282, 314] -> 0.09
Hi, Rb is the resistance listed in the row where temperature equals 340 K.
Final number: 183.2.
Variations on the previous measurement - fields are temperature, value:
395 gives 190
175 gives 112.3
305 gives 189.8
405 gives 198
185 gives 134.5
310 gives 189.6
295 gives 184.4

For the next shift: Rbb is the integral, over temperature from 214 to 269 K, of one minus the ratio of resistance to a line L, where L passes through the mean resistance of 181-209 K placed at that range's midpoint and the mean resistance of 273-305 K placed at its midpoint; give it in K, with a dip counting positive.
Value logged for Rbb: 1.6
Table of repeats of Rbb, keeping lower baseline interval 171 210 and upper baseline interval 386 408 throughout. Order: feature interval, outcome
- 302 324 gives -1.7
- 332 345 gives -0.4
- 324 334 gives -0.6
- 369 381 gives -0.3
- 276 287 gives -0.8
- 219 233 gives 0.1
